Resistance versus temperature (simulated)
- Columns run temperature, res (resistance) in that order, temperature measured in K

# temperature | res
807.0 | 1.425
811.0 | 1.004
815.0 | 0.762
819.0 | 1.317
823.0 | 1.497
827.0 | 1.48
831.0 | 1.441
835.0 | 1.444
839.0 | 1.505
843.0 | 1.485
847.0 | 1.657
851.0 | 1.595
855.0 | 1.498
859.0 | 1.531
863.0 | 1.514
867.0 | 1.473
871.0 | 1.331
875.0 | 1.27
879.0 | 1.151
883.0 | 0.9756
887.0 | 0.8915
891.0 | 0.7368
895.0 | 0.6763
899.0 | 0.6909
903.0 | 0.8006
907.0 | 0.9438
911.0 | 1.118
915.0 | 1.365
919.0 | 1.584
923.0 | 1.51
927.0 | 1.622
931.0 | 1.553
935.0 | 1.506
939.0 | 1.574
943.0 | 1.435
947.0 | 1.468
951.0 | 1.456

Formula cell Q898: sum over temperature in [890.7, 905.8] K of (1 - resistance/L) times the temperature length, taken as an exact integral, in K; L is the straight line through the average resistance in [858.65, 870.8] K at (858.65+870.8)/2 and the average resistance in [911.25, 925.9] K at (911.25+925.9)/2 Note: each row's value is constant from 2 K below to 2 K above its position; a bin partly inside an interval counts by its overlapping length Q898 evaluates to 7.5 K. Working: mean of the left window 1.48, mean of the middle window 0.736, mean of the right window 1.45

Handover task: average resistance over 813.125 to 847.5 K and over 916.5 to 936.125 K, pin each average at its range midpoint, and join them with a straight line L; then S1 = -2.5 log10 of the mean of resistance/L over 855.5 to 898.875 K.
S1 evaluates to 0.26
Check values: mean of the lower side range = 1.39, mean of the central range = 1.15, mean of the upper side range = 1.55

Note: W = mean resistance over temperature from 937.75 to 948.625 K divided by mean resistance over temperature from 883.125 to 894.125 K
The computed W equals 1.80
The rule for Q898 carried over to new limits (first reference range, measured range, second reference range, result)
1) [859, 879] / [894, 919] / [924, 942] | 8.30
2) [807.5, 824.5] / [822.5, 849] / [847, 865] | -3.01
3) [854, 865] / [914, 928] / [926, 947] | 0.01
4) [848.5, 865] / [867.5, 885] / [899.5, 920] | 2.25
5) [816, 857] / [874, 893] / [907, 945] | 6.10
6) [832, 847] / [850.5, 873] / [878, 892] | -4.76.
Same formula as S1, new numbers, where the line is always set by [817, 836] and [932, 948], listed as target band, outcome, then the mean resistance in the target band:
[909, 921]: 0.10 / 1.36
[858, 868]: -0.04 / 1.51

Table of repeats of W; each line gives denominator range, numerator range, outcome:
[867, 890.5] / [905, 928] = 1.19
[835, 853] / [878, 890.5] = 0.62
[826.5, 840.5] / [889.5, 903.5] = 0.49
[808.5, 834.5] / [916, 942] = 1.22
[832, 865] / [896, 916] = 0.62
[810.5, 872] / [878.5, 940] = 0.82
